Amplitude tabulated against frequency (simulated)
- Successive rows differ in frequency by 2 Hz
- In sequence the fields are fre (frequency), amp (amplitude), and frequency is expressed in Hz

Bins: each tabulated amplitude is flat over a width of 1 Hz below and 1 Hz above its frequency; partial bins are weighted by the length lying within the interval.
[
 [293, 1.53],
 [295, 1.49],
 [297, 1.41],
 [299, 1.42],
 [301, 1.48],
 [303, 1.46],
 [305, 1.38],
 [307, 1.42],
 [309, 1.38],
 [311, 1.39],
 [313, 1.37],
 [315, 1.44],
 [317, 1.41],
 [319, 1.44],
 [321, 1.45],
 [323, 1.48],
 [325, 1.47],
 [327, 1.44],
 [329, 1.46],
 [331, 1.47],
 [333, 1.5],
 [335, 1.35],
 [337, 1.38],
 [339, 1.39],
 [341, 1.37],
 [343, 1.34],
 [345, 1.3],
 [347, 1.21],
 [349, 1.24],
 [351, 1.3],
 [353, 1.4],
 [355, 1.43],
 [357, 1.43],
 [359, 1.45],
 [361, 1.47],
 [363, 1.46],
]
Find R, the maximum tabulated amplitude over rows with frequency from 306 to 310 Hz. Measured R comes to 1.42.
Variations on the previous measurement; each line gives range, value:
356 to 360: 1.45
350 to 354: 1.4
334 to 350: 1.39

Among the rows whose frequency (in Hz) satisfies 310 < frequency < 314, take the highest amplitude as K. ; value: 1.39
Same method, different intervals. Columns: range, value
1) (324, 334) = 1.5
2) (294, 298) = 1.49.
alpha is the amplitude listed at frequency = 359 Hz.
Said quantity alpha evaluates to 1.45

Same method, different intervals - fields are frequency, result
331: 1.47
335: 1.35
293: 1.53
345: 1.3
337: 1.38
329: 1.46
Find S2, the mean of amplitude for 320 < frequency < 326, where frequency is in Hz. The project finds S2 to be 1.47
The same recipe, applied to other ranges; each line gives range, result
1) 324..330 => 1.46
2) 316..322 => 1.43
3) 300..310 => 1.42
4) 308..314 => 1.38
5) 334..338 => 1.36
